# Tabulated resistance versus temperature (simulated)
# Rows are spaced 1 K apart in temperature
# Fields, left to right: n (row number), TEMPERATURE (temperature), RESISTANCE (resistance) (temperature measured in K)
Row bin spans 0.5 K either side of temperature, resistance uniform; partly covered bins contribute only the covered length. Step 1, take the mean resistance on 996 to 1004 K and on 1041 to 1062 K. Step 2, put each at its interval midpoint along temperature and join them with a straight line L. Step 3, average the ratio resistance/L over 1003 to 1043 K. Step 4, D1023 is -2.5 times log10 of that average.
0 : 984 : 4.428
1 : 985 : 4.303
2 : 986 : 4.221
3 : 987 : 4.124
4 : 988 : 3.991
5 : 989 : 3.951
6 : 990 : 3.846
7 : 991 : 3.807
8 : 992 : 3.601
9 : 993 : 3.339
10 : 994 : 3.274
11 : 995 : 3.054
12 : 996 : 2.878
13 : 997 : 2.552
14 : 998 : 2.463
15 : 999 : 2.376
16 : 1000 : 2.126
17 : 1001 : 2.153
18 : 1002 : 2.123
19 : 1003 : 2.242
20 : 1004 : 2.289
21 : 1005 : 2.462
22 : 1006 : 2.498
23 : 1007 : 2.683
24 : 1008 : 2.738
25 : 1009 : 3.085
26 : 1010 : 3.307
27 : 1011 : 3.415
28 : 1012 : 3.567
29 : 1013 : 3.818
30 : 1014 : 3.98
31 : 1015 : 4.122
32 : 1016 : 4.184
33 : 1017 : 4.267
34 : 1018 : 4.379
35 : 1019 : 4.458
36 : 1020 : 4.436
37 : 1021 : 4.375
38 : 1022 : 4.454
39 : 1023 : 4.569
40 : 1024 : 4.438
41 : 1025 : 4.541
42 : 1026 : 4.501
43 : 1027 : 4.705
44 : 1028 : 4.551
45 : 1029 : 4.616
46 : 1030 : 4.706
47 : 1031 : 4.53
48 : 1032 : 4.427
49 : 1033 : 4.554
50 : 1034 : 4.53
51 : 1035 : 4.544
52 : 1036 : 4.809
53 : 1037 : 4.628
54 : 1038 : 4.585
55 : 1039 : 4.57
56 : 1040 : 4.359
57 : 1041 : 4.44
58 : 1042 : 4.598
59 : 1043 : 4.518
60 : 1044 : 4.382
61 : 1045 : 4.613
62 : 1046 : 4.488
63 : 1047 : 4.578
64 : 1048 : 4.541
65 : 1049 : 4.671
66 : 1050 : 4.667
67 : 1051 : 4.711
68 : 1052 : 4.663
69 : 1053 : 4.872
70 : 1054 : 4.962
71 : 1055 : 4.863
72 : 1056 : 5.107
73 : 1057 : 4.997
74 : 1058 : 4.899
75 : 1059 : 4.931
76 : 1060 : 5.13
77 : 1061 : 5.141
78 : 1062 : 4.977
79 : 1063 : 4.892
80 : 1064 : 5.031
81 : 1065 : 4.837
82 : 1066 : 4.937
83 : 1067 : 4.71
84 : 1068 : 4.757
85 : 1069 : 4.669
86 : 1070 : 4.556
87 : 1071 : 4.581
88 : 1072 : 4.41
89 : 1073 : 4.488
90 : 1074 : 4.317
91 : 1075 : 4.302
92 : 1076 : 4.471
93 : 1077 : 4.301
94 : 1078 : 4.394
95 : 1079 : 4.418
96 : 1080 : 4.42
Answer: -0.19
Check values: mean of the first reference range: 2.33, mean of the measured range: 4.08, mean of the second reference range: 4.76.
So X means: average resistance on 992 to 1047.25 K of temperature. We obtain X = 3.83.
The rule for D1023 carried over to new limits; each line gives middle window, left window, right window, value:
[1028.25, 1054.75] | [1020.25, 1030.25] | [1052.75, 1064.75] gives 0.04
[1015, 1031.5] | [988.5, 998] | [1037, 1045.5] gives -0.10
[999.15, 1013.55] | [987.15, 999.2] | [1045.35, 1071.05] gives 0.30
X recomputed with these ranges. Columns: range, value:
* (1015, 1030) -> 4.46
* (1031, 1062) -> 4.69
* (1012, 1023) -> 4.23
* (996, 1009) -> 2.44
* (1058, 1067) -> 4.96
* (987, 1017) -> 3.14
